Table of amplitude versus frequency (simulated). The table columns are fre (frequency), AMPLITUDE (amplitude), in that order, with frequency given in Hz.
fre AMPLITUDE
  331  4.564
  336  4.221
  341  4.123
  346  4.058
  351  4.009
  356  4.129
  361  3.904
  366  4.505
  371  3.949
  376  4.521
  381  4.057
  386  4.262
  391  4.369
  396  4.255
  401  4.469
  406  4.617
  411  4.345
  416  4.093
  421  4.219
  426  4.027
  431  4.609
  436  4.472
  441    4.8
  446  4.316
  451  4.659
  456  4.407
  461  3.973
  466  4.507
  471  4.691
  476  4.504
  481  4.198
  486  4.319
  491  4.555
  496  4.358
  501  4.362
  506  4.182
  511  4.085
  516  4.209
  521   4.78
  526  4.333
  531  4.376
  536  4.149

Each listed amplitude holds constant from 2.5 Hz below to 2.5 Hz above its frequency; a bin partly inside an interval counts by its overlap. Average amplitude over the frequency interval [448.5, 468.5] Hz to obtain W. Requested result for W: 4.39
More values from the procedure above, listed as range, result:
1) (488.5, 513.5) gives 4.31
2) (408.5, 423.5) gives 4.22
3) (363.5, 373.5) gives 4.23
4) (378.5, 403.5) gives 4.28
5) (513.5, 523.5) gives 4.49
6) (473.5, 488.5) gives 4.34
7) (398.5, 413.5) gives 4.48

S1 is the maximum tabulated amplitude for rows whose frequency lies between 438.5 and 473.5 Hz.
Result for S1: 4.8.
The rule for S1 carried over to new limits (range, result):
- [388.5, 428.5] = 4.617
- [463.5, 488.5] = 4.691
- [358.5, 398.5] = 4.521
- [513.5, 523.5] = 4.78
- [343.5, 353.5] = 4.058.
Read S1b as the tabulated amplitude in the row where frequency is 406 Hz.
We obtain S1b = 4.617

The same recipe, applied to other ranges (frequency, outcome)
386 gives 4.262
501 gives 4.362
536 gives 4.149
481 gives 4.198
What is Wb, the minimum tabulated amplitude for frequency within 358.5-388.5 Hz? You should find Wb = 3.904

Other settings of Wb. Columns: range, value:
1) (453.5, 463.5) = 3.973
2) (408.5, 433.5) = 4.027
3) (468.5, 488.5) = 4.198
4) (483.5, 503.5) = 4.319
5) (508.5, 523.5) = 4.085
